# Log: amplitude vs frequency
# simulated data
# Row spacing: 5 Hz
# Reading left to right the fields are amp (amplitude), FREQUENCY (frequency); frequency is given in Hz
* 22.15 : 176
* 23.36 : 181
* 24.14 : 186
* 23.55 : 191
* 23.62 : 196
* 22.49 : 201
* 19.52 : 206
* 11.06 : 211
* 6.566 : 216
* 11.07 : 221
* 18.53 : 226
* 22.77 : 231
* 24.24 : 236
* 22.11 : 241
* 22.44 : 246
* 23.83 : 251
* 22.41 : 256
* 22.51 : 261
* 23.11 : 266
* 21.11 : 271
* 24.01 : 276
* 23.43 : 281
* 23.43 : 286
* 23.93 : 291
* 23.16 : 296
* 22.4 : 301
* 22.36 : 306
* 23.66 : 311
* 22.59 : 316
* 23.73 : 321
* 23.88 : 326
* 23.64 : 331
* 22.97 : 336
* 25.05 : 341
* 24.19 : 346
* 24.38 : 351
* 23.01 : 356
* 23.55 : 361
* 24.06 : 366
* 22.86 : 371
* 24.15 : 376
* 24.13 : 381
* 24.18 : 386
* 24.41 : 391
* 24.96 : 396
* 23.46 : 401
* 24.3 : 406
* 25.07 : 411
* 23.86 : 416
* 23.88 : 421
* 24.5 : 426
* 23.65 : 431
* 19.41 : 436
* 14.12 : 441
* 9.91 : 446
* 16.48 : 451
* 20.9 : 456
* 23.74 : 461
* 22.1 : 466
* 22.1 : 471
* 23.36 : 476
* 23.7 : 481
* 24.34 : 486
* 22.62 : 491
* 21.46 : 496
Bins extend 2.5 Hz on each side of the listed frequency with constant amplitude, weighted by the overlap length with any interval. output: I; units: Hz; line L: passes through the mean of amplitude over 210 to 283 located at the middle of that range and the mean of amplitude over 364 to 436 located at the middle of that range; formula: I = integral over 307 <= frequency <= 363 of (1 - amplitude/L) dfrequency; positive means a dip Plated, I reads -3.4 Hz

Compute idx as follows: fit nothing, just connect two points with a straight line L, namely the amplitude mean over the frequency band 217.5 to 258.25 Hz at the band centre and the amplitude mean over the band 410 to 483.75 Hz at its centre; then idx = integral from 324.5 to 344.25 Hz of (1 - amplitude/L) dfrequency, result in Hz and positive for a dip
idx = -3.0 Hz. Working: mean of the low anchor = 20.6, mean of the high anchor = 21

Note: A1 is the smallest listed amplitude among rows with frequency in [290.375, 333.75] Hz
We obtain 22.36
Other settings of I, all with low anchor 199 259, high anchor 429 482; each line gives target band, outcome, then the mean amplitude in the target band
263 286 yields -4.7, 23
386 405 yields -4.6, 24.3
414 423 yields -1.9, 23.9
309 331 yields -4.8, 23.5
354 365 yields -2.2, 23.4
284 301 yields -3.7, 23.3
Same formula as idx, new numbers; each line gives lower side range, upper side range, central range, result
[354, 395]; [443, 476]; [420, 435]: -1.75 Hz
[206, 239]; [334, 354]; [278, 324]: -4.22 Hz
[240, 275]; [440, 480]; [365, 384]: -2.76 Hz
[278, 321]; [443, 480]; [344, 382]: -3.30 Hz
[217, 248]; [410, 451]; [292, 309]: -2.64 Hz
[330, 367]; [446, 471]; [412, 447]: 0.70 Hz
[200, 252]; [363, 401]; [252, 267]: -2.44 Hz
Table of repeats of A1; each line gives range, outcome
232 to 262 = 22.11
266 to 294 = 21.11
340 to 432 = 22.86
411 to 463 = 9.91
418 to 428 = 23.88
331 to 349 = 22.97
